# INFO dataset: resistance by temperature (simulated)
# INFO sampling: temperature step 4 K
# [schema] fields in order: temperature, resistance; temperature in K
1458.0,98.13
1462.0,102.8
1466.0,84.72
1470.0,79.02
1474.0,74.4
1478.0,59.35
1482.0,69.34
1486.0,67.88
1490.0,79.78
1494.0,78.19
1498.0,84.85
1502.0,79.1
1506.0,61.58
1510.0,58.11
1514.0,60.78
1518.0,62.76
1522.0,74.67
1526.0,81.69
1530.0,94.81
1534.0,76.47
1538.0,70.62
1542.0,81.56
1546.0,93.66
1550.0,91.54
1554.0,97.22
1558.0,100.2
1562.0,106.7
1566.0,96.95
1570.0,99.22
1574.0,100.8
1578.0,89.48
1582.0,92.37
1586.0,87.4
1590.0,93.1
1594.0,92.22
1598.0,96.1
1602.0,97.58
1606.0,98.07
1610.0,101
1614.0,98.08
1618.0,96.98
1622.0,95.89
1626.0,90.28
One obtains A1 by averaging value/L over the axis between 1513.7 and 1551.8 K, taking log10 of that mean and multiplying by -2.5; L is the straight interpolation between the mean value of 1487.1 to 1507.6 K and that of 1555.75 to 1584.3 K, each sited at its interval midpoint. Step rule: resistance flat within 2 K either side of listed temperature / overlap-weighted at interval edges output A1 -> 0.10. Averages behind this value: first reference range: 76.6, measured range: 79.6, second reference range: 97.8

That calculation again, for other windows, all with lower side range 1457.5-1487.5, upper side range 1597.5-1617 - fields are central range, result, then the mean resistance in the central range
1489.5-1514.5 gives 0.15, 71.9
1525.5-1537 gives 0.05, 83.5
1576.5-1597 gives 0.05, 91.2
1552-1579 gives -0.08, 99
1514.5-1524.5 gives 0.25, 68.2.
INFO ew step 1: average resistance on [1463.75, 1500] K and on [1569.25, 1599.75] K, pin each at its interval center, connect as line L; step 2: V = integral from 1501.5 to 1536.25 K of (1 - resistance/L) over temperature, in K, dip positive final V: 4.3 K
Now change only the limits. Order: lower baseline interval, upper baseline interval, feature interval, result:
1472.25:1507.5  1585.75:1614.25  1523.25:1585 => -3.56 K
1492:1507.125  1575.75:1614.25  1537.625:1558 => -0.89 K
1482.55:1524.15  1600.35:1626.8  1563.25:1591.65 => -1.98 K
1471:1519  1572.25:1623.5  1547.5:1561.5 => -2.09 K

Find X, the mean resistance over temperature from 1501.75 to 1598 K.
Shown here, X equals 85.5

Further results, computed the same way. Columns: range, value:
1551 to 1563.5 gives 100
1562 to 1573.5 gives 99.9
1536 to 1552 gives 84.3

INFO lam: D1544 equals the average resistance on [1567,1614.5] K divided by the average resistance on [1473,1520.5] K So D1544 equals 1.4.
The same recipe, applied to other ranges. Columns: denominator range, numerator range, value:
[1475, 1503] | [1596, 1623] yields 1.32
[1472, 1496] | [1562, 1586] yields 1.34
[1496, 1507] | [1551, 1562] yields 1.30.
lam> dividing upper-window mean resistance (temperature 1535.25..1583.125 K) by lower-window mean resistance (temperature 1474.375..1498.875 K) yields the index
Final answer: 1.28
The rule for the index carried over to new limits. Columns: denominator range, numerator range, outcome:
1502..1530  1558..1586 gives 1.40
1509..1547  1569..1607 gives 1.25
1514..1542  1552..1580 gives 1.30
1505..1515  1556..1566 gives 1.70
